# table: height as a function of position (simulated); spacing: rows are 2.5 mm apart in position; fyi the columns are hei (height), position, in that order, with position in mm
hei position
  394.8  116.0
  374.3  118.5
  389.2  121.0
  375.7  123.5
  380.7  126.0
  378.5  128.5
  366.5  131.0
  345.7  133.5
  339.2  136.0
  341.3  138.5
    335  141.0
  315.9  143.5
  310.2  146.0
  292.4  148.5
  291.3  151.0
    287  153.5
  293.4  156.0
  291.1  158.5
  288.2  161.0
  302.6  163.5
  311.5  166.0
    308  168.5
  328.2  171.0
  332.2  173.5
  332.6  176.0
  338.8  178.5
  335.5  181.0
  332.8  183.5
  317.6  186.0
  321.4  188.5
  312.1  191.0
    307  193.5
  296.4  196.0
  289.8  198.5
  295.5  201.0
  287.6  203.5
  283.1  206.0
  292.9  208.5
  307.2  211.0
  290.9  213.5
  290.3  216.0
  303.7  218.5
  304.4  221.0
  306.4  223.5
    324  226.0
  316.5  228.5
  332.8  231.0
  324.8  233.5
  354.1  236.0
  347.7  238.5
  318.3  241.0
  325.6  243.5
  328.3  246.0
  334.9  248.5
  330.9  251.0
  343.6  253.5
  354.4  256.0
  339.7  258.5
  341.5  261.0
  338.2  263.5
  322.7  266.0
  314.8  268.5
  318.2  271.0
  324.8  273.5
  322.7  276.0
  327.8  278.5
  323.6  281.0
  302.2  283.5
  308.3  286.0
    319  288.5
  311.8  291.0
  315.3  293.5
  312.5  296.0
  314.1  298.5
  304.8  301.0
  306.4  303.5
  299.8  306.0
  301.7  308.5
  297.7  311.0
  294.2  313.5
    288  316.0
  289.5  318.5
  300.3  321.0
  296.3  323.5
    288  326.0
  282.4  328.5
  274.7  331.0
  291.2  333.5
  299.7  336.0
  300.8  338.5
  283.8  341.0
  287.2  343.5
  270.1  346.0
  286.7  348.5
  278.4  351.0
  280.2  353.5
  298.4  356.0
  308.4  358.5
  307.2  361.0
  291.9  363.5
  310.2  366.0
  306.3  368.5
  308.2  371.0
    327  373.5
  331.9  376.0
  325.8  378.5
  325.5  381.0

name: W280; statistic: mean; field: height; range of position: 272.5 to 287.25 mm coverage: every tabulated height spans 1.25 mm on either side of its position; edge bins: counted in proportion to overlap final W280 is 318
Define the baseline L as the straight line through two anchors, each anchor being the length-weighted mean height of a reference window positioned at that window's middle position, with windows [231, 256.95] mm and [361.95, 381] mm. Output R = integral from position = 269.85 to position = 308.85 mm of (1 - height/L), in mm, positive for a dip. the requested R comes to 1.8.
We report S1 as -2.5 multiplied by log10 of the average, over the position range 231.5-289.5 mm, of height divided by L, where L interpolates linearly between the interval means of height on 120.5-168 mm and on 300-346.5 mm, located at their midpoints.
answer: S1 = -0.08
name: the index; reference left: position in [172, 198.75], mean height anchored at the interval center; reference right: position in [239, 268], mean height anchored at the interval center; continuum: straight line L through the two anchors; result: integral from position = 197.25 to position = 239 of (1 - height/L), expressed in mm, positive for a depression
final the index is 2.44 mm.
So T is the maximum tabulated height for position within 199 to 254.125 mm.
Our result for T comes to 354.1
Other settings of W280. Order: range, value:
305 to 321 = 295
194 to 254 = 313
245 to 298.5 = 325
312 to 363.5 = 290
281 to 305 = 311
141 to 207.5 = 308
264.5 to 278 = 321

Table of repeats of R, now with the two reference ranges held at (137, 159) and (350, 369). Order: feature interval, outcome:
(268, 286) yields -1.03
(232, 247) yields -1.49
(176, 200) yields -0.94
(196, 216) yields 0.79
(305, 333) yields 0.70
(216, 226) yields -0.05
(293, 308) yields -0.39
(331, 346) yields 0.47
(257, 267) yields -1.13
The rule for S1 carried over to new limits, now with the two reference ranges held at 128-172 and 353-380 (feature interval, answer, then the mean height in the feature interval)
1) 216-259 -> -0.046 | 328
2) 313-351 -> 0.081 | 288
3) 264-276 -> -0.029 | 322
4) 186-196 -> 0.013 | 312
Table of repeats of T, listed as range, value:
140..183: 338.8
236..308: 354.4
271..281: 327.8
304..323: 301.7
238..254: 347.7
